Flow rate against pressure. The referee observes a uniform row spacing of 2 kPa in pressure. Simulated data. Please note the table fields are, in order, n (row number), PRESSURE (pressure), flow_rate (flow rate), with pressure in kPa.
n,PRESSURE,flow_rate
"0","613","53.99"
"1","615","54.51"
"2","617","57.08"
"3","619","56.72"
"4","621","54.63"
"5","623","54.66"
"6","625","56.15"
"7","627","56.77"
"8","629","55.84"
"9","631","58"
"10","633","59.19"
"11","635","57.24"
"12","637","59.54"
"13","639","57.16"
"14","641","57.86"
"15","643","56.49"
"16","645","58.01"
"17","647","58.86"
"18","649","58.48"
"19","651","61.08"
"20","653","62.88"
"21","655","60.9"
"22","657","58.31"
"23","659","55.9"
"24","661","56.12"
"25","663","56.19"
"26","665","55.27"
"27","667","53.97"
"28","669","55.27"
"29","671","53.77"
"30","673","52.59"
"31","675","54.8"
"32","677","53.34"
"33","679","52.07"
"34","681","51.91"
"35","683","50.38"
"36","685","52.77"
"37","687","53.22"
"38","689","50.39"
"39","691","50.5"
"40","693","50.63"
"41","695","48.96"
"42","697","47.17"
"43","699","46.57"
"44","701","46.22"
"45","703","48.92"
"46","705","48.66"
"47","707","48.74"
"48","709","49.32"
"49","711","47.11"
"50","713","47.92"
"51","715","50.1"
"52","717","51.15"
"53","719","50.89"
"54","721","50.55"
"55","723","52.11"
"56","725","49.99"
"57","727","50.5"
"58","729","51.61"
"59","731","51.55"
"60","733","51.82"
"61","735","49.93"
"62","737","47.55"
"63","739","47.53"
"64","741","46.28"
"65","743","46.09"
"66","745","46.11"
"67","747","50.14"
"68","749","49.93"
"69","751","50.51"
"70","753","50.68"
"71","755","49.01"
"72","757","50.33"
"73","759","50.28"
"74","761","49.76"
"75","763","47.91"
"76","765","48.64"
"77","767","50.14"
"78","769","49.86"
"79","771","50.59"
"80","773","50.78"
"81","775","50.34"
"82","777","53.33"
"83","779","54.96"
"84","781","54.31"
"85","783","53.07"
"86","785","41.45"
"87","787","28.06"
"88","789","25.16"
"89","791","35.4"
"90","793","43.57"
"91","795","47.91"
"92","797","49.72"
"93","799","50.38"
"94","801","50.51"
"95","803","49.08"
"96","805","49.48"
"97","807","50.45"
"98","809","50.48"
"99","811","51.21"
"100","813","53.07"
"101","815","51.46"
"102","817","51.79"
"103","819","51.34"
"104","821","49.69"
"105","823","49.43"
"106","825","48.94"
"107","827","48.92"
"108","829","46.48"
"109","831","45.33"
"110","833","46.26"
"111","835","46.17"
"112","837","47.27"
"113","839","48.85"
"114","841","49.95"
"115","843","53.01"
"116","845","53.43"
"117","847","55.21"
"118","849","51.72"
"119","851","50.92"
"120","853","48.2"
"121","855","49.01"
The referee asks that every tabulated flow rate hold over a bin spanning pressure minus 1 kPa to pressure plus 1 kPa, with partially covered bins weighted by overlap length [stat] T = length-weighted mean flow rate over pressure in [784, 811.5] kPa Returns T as 44.4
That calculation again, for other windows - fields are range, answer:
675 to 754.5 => 49.8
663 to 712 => 51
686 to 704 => 49.2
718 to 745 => 49.6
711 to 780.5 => 50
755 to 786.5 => 50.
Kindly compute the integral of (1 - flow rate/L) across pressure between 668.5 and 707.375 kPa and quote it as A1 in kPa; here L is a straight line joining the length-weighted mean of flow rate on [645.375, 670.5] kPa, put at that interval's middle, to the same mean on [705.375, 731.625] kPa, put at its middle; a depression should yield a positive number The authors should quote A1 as 2.25 kPa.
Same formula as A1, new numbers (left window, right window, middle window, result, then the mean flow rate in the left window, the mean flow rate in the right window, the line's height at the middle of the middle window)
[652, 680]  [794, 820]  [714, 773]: 3.5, 55.8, 50.5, 52.9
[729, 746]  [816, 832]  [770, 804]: 1.7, 48.5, 49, 48.8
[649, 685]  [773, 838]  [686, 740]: 3.4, 55.6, 47.7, 53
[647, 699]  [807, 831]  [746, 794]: 3.8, 54.2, 50.1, 51.5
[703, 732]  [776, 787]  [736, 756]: 0.5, 50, 49.3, 49.7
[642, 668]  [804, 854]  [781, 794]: 3.2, 57.9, 50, 51.9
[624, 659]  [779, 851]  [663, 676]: 0.5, 58.3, 48.1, 56.7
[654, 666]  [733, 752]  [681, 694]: 0.7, 57.1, 48.4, 54.2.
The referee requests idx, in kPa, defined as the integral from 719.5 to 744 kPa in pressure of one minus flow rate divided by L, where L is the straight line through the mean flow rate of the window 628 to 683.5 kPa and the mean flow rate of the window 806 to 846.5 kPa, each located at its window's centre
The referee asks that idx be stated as 1.8 kPa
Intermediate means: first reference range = 56.5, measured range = 49.7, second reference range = 49.7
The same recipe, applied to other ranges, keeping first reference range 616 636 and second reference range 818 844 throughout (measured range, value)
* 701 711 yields 0.9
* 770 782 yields -0.4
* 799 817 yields -0.5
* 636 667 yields -1.4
